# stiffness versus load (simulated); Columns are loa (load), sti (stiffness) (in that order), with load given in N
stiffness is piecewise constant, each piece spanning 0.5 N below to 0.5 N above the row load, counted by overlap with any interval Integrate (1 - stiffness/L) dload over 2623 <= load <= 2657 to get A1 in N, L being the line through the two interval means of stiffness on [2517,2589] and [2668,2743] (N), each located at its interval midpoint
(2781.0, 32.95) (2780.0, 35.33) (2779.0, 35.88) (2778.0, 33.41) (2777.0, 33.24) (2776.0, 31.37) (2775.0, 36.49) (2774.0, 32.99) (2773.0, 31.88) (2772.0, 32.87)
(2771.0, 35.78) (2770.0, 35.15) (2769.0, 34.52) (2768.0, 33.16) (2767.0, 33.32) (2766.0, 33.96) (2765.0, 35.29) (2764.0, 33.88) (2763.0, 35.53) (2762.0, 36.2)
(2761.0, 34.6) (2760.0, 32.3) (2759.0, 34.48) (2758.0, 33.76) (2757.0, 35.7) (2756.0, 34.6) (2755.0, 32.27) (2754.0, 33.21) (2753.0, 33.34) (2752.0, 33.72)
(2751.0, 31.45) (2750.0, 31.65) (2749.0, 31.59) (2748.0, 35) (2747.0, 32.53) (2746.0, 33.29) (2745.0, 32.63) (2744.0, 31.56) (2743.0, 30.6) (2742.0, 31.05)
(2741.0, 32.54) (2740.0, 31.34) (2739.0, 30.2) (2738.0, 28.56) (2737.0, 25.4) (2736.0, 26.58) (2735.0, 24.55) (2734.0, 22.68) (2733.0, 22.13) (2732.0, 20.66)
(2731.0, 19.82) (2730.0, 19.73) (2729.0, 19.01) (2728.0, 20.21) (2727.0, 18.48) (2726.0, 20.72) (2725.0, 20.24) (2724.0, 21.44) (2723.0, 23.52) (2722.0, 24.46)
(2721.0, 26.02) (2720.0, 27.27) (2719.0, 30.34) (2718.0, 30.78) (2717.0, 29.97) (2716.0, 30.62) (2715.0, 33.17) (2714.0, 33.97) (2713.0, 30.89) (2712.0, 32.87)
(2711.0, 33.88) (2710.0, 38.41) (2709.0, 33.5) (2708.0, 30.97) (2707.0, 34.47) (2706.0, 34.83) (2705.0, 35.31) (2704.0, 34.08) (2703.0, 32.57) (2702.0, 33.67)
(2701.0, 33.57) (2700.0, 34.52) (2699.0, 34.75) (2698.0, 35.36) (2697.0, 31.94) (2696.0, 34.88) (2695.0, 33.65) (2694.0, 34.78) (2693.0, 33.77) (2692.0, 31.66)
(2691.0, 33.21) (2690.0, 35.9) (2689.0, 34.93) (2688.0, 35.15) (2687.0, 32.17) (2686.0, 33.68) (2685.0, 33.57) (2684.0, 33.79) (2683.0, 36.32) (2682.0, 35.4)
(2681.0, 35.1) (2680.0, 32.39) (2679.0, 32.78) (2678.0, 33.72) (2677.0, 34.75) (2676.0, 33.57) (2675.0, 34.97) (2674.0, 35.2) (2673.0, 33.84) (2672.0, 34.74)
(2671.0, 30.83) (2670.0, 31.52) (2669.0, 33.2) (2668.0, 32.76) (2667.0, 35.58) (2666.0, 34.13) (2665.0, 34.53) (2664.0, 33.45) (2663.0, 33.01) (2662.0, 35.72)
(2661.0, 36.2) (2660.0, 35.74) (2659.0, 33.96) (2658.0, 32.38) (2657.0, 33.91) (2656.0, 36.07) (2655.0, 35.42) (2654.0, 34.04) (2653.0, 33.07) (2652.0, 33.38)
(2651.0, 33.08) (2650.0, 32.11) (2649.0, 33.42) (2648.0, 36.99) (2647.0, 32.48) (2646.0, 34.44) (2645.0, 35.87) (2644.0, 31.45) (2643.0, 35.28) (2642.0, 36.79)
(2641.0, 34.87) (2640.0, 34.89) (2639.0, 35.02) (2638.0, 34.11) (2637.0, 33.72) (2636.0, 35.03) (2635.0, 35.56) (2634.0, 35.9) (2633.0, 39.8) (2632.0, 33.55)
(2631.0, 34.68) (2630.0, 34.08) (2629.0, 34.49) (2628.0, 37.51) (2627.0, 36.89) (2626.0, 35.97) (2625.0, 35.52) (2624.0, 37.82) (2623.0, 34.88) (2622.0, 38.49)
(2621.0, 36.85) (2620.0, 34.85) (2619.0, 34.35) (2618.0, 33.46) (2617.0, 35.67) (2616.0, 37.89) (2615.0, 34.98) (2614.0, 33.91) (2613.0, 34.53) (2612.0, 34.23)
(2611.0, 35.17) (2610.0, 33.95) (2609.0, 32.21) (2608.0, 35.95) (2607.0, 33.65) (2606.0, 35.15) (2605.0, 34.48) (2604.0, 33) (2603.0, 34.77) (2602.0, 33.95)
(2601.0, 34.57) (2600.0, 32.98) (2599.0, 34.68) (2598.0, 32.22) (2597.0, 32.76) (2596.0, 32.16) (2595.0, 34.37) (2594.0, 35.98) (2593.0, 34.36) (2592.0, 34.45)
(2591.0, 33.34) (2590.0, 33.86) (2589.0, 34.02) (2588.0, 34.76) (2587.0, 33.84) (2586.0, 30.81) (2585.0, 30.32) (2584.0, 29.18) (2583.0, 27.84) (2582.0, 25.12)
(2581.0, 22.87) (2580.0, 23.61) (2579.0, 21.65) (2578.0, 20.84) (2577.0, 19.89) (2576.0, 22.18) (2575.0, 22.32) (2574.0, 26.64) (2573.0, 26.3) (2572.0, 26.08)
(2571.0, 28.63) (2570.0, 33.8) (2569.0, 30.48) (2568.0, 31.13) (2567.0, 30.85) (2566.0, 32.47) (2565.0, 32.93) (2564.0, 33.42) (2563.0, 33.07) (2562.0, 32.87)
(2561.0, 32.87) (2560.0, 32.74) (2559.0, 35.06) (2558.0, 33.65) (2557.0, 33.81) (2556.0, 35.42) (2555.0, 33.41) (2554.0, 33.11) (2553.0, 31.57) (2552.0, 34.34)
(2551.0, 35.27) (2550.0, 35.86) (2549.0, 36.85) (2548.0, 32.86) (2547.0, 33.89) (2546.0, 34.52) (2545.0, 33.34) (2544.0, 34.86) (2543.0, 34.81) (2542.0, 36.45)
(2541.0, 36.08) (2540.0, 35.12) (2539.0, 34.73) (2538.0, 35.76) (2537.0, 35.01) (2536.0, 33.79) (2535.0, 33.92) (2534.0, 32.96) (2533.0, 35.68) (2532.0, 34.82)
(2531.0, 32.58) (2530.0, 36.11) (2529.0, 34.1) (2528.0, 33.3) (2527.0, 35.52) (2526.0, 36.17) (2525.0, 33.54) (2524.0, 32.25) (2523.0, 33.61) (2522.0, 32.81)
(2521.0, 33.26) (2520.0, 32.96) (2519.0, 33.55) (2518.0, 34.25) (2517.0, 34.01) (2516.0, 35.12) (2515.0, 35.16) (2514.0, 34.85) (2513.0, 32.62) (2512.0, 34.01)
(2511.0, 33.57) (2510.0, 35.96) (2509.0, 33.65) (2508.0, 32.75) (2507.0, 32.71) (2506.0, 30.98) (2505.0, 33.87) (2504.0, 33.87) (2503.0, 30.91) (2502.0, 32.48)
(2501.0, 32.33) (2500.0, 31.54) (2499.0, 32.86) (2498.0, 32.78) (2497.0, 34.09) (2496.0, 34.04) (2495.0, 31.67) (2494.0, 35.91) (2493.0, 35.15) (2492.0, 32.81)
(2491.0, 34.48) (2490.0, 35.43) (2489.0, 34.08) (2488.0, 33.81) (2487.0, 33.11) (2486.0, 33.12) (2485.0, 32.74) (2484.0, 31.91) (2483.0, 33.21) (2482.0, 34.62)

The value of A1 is -4.0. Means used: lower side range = 32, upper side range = 30.7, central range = 34.9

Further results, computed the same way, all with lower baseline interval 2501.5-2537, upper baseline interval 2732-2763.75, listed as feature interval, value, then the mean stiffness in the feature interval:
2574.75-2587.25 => 2.9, 25.3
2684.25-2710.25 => -1.8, 34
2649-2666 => -1.0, 34.1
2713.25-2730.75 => 3.5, 25.3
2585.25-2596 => -0.3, 33.8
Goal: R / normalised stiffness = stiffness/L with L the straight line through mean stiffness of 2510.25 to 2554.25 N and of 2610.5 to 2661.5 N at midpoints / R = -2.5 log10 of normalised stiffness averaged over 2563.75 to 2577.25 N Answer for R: 0.212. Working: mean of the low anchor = 34.3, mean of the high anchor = 35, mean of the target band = 28.4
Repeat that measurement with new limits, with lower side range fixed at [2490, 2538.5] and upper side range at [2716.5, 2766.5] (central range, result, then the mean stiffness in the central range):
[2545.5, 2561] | -0.04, 34.1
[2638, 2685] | -0.12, 34.2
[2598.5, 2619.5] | -0.09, 34.5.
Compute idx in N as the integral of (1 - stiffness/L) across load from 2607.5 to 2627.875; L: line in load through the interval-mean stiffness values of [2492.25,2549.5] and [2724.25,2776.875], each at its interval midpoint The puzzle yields -1.9 N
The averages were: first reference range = 34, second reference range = 30.3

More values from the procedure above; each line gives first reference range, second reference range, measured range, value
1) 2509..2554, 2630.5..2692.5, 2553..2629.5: 4.38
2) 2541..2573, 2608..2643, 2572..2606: 4.06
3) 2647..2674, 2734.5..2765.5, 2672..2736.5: 4.84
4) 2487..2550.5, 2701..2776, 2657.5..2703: -3.64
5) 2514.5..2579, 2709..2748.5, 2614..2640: -4.38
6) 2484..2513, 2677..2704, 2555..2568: 0.14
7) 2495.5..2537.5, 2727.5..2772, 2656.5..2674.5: -1.22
